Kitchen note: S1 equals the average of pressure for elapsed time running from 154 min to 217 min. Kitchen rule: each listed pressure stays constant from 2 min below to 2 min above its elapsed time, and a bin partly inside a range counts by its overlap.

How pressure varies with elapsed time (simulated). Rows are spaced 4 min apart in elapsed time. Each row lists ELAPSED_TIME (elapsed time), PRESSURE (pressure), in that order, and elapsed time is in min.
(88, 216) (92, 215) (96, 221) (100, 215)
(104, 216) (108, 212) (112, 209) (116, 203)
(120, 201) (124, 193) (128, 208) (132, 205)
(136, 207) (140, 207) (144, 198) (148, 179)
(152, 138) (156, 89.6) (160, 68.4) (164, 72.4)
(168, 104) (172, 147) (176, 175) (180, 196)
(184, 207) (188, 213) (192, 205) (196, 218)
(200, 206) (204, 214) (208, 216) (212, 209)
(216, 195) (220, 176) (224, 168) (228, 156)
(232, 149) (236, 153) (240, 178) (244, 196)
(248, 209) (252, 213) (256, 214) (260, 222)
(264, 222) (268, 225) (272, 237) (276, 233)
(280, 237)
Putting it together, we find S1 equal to 171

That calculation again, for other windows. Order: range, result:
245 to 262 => 213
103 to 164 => 178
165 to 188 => 166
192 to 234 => 191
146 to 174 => 114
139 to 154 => 179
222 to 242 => 161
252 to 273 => 222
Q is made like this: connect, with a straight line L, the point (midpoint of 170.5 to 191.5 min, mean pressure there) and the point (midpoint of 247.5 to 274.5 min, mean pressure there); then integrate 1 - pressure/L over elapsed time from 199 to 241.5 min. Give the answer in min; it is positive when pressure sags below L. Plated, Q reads 4.4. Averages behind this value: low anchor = 190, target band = 183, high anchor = 221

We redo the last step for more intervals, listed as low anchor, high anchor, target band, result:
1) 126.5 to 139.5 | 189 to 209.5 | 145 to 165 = 8.9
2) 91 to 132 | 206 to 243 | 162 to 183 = 5.4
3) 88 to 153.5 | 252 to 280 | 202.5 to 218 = 0.6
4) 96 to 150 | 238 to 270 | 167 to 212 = 3.0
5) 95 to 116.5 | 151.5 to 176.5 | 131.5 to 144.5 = -4.2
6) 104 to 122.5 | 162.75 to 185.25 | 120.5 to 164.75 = 4.4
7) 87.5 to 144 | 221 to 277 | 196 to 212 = -0.9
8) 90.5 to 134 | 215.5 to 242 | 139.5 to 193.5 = 9.5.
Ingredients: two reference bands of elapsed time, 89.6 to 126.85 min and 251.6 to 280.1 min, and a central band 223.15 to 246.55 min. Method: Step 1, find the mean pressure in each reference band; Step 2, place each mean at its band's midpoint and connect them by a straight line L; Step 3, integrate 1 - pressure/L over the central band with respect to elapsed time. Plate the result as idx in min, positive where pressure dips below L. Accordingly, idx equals 5.8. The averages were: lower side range 209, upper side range 225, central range 168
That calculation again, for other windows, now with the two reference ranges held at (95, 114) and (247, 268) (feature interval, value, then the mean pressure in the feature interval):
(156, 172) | 9.3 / 90.8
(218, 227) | 1.9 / 170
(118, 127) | 0.7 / 198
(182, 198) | 0.4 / 211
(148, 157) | 3.5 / 131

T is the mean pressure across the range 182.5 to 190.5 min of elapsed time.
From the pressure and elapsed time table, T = 210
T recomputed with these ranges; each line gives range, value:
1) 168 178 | 150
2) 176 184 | 194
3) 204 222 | 201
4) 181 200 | 209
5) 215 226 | 178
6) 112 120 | 204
